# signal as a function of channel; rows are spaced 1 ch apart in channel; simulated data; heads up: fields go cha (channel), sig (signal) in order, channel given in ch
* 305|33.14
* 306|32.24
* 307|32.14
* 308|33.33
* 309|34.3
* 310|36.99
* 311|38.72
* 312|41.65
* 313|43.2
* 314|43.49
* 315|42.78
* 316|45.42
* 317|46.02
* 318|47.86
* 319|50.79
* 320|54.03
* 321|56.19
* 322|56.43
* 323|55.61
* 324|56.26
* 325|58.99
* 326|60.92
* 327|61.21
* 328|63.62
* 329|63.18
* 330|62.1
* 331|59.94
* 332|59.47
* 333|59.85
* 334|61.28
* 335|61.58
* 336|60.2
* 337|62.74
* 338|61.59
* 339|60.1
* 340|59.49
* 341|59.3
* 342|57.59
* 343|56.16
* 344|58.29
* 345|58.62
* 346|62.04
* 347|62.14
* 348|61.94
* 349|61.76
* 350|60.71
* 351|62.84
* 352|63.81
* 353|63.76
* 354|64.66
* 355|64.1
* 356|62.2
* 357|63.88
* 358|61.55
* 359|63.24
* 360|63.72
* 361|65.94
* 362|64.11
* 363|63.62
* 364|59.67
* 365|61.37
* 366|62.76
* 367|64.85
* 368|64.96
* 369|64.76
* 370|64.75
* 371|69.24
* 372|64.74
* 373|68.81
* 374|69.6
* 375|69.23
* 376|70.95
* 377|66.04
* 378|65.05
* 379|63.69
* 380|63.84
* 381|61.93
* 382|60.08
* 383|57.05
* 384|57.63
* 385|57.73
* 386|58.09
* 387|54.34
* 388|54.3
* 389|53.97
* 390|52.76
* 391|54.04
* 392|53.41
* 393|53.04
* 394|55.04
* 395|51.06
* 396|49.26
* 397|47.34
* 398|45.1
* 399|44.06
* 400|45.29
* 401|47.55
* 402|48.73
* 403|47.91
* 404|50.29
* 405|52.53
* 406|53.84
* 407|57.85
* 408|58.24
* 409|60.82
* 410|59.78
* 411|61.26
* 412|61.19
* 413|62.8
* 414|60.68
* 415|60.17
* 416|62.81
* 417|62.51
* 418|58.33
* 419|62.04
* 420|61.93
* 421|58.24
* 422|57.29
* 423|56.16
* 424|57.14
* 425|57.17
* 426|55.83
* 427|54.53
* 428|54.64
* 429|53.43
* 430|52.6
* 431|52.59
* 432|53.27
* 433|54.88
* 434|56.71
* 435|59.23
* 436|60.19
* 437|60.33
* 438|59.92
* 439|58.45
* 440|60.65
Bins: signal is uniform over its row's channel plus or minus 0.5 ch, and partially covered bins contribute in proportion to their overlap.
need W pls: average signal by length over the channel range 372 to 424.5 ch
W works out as 57.4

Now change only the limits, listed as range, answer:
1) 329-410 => 59.4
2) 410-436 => 58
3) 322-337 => 60.3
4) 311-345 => 55.8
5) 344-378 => 64.1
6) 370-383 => 65.7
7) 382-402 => 52.3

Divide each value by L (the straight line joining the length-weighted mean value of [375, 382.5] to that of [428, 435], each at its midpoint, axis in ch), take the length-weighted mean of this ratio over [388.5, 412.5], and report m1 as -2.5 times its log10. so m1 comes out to 0.15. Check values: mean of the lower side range 64.8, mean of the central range 52.7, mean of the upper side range 54.3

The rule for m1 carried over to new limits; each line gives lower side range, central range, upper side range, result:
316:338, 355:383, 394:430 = -0.14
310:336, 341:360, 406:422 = -0.11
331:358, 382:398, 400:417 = 0.08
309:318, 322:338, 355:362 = -0.21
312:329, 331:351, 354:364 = -0.04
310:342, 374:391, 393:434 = -0.10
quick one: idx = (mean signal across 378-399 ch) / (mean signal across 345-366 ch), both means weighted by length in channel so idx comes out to 0.88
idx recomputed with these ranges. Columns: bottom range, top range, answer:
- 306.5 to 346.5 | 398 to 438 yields 1.05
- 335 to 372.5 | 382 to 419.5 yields 0.88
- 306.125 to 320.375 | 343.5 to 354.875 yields 1.48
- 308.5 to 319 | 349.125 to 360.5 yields 1.49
